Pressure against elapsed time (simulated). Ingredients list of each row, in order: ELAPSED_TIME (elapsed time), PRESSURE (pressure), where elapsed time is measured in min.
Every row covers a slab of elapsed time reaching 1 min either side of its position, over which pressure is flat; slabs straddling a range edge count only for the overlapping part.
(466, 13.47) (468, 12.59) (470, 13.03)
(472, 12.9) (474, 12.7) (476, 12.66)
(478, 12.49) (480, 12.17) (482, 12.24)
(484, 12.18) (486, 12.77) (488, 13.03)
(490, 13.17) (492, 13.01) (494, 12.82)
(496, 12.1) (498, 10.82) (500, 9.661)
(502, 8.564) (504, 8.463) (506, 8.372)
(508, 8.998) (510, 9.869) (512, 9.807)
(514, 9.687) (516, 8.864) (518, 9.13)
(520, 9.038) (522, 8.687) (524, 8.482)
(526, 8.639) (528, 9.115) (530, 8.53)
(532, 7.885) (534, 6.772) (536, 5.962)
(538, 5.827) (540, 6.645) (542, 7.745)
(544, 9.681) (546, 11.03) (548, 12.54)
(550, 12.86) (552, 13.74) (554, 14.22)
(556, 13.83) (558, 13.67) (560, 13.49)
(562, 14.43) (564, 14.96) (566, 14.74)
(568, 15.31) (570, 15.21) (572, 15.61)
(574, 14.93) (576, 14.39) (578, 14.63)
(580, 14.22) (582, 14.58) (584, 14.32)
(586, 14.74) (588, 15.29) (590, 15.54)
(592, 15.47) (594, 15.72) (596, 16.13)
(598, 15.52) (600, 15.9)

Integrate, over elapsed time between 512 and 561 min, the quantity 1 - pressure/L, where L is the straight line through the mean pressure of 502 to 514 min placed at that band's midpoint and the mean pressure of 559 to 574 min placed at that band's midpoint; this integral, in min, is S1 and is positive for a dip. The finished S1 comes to 8.6 min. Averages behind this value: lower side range 9.11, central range 9.84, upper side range 14.8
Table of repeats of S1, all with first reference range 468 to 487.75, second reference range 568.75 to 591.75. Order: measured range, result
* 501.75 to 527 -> 8.3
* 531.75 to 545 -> 6.4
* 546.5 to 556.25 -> 0.7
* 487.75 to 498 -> 0.2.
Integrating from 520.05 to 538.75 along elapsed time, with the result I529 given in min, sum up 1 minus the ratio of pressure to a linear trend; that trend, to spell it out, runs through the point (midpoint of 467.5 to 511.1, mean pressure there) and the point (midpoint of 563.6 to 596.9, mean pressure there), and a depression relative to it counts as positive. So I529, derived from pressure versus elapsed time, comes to 7.5 min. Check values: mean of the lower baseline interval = 11.6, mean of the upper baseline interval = 15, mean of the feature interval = 7.86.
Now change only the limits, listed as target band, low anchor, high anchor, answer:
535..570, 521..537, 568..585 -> -1.05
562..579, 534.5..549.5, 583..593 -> -3.23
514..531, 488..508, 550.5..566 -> 4.56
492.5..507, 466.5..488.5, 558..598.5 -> 3.21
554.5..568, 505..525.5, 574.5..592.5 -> -1.40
